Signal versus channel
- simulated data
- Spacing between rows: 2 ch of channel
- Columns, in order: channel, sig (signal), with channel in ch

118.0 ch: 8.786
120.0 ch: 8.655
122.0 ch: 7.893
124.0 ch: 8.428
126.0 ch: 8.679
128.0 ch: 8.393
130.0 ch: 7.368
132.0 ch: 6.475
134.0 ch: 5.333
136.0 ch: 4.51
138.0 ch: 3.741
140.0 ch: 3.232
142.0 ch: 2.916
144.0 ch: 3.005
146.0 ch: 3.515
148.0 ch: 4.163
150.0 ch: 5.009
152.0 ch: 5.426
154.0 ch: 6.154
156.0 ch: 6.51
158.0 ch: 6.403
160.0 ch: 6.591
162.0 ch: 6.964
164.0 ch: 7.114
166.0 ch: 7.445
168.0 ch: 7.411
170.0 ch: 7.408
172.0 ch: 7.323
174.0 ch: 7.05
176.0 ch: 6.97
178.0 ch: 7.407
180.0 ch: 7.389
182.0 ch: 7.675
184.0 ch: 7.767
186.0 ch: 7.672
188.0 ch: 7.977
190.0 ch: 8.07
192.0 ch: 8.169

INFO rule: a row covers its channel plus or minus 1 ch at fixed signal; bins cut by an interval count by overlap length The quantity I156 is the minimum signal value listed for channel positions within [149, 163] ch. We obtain 5.009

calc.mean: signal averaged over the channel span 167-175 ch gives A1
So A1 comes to 7.3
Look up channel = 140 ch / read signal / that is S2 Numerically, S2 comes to 3.232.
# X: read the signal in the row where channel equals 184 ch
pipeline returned 7.767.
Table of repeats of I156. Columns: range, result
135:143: 2.916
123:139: 3.741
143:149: 3.005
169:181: 6.97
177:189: 7.389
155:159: 6.403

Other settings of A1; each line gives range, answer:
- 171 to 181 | 7.23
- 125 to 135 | 7.25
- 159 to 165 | 6.89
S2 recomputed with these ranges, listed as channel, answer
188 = 7.977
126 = 8.679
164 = 7.114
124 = 8.428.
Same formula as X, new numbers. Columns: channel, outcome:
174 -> 7.05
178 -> 7.407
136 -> 4.51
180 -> 7.389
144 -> 3.005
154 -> 6.154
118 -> 8.786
